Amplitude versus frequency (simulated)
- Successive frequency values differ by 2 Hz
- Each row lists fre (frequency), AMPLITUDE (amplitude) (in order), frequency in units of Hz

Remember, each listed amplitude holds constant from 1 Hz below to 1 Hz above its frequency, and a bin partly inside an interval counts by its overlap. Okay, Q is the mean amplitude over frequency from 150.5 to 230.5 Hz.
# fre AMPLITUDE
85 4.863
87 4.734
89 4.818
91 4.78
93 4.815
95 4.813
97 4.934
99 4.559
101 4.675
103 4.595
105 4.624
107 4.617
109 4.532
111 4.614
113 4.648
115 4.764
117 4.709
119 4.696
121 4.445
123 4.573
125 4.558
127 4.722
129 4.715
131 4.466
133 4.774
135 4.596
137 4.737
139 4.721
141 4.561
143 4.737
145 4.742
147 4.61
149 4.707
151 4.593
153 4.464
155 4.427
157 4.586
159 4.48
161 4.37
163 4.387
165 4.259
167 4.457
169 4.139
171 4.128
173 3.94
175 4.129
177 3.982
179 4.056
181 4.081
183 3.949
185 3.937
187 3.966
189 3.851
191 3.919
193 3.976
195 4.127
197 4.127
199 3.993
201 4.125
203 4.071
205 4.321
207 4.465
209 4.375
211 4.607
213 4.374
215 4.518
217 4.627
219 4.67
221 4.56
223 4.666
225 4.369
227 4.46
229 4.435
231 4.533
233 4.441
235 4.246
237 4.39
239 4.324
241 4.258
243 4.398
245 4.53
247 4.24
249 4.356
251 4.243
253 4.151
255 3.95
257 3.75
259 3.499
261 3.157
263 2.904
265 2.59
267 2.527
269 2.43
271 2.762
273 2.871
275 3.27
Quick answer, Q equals 4.27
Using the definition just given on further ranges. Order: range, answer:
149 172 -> 4.4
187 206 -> 4.05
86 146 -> 4.68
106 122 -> 4.63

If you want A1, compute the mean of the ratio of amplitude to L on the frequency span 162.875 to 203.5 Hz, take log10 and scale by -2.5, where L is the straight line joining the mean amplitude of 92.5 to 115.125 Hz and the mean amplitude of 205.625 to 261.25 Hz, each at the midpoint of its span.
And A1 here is 0.099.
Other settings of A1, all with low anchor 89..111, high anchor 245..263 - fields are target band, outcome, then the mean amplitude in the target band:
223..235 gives -0.11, 4.45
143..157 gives -0.04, 4.6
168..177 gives 0.06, 4.07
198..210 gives -0.02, 4.23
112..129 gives -0.01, 4.64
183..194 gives 0.08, 3.93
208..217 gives -0.09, 4.49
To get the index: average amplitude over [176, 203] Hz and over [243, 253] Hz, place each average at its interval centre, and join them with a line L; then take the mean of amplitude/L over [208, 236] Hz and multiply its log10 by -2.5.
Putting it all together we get -0.08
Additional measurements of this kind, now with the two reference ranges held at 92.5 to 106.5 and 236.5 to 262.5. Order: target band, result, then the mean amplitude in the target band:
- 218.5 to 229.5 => -0.087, 4.52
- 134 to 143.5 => -0.030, 4.67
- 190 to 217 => 0.004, 4.25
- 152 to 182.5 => 0.042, 4.25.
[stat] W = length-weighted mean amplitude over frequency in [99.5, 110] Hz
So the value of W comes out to 4.61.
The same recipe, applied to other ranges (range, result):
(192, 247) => 4.37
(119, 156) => 4.62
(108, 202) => 4.38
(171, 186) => 4.02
